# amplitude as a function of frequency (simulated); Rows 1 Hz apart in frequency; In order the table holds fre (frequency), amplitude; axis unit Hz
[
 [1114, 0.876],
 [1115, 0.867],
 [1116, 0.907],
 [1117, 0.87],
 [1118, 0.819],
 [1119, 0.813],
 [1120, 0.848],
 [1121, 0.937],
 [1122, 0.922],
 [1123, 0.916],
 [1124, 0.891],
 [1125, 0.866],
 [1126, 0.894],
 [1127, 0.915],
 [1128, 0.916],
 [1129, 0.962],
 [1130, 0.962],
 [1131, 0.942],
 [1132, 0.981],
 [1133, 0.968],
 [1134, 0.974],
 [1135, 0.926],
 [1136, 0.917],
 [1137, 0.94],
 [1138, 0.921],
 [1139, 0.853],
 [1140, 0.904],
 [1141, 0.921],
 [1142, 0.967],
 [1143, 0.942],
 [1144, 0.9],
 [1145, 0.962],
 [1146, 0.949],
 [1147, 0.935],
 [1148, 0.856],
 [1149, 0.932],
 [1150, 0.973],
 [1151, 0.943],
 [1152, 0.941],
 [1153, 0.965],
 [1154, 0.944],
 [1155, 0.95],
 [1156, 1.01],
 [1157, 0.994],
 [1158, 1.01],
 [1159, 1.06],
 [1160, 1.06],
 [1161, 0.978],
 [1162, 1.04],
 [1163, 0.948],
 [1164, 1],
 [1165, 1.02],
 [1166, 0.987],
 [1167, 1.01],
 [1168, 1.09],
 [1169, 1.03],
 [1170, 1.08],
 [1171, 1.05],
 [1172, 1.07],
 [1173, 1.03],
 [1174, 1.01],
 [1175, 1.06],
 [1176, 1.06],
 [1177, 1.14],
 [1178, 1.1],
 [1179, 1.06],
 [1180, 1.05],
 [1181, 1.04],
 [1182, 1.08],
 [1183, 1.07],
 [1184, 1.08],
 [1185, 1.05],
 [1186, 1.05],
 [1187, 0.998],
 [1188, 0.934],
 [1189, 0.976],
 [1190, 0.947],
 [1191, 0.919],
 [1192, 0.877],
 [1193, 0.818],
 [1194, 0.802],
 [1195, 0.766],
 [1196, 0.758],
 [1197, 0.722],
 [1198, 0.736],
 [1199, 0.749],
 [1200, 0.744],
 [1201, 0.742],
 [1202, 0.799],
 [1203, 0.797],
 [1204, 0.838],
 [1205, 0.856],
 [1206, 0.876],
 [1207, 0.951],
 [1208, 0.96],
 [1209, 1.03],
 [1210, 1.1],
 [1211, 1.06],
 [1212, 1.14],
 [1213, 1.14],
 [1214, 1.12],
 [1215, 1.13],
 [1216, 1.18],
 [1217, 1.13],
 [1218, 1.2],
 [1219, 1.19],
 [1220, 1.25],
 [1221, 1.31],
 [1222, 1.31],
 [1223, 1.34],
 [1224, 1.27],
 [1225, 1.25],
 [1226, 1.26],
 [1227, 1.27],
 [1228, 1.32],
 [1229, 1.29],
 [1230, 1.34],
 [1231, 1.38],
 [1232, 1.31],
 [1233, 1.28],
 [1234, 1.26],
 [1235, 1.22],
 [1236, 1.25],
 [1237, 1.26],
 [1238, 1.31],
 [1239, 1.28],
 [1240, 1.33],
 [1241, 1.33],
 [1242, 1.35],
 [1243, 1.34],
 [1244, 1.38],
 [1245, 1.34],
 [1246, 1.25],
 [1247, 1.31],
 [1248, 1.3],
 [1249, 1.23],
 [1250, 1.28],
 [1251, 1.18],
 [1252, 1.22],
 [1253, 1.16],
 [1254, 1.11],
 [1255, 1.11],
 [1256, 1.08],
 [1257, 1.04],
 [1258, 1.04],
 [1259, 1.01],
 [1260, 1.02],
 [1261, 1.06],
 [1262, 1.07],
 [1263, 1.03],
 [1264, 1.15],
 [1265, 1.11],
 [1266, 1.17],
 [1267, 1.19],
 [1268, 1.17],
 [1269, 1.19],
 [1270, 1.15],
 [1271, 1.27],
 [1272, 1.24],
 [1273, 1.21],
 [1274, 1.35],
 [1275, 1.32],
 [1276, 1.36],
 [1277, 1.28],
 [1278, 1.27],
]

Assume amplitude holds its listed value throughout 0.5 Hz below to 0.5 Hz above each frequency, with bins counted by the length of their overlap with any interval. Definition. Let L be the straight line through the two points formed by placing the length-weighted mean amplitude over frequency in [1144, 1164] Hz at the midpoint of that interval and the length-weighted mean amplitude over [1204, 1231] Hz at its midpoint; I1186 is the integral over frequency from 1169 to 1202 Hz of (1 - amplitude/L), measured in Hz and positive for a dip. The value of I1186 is 3.3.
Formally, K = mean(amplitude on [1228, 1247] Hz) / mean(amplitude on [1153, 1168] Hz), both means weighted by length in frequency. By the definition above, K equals 1.30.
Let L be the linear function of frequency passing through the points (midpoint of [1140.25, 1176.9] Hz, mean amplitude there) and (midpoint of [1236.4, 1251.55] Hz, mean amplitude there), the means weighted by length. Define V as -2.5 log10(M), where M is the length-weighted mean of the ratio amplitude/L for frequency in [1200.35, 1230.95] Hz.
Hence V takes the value 0.08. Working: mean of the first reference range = 0.992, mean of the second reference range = 1.3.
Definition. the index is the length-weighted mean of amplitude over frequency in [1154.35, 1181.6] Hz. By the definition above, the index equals 1.03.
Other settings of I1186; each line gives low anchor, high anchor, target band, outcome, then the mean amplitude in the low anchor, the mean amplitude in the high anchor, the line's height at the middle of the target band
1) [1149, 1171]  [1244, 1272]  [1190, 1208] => 4.20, 1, 1.16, 1.07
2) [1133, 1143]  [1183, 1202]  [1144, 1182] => -4.47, 0.928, 0.874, 0.903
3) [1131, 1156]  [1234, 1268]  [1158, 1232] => 1.52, 0.938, 1.2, 1.06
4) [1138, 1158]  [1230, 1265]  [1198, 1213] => 2.66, 0.94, 1.21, 1.1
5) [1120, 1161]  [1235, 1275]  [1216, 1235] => -2.26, 0.942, 1.2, 1.14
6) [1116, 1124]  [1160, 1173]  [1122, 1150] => 0.04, 0.878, 1.03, 0.929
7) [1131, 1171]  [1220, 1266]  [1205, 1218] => 0.87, 0.969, 1.23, 1.14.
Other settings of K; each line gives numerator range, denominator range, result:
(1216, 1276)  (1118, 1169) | 1.29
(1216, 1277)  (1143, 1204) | 1.28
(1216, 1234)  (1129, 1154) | 1.36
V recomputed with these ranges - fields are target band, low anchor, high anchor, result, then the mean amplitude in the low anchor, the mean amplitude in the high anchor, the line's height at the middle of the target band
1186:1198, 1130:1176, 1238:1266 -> 0.22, 0.977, 1.19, 1.06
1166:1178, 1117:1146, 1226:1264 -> -0.03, 0.917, 1.22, 1.03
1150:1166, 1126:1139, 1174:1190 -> 0.00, 0.938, 1.05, 0.993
